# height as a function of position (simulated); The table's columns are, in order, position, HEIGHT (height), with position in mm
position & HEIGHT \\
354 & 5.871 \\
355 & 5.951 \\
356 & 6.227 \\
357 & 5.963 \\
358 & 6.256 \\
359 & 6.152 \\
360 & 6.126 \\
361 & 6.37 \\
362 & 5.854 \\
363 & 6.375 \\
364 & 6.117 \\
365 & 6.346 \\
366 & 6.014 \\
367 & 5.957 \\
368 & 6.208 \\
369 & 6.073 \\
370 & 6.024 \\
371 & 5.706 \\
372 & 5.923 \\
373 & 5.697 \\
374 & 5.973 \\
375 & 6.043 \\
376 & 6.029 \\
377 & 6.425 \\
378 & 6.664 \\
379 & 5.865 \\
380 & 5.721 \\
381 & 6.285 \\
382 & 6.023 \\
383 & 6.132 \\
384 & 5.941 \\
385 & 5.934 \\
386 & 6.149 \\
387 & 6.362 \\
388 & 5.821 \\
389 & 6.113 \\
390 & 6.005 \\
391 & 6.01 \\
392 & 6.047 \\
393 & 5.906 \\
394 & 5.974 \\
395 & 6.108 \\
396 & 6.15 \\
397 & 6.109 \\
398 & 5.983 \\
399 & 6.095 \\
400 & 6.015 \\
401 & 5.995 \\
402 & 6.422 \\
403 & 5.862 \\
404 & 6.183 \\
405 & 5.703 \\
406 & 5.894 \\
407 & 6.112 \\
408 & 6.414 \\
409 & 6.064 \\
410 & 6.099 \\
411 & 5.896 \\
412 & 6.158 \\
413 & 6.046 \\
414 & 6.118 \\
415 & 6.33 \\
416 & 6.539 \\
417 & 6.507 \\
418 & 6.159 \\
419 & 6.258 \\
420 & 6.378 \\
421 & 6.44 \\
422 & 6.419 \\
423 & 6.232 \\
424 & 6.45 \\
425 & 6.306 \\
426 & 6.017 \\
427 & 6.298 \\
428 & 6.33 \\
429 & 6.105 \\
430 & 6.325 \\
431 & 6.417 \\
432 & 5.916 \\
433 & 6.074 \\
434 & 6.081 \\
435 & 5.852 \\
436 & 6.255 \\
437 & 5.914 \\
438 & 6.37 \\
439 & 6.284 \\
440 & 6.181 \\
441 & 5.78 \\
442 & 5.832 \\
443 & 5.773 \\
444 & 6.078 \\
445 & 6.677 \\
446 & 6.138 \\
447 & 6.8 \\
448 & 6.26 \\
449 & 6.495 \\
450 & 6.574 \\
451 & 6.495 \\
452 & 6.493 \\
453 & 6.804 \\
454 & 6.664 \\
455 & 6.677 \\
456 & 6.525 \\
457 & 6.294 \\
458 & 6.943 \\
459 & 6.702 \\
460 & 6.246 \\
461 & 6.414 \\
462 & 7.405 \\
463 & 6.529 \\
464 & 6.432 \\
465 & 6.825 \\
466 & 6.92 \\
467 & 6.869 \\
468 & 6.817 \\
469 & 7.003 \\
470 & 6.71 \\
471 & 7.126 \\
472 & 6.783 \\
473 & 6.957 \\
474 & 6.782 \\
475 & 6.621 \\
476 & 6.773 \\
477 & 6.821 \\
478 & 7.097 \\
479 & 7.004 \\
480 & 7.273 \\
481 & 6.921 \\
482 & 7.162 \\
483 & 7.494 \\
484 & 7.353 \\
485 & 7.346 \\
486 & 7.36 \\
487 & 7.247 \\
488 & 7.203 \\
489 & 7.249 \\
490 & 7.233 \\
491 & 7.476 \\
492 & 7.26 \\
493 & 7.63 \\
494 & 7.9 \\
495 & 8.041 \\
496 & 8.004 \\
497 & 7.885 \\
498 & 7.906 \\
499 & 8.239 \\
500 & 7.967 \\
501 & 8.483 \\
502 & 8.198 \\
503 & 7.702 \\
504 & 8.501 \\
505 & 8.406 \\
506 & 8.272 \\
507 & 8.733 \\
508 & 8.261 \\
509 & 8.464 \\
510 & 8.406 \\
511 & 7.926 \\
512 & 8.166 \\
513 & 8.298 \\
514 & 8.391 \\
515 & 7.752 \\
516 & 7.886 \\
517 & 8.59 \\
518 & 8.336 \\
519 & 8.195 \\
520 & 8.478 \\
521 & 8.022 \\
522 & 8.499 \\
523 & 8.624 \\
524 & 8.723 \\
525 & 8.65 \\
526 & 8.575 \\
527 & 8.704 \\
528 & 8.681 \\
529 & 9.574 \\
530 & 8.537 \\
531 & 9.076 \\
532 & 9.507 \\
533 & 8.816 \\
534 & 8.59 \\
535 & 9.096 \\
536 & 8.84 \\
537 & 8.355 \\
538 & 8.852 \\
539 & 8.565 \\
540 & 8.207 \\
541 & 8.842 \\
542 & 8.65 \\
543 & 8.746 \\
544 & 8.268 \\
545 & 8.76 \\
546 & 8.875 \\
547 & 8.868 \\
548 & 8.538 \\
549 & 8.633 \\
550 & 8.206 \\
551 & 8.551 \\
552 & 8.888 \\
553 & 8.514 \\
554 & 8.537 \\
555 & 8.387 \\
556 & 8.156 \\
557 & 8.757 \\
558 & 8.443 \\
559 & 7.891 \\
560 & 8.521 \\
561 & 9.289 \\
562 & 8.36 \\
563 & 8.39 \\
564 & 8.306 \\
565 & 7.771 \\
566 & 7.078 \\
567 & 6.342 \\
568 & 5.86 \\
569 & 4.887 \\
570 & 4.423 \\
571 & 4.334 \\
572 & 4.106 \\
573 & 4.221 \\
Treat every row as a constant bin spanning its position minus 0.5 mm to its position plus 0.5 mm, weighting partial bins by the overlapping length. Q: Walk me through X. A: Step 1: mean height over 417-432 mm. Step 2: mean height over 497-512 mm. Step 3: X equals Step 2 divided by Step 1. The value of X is 1.31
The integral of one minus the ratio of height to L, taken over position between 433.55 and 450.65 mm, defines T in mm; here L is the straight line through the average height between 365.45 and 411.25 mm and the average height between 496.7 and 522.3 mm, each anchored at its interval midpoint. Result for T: 2.0 mm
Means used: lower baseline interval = 6.05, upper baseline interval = 8.23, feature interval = 6.2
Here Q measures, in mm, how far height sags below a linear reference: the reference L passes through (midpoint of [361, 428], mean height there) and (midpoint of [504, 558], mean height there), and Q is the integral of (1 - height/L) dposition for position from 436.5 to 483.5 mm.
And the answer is 4.2 mm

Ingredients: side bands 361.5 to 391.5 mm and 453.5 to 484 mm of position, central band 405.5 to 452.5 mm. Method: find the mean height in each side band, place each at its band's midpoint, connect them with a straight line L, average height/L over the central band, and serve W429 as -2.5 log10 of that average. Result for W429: 0.047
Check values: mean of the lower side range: 6.06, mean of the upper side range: 6.83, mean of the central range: 6.23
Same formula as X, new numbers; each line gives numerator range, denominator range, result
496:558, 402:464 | 1.35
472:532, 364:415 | 1.31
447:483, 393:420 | 1.10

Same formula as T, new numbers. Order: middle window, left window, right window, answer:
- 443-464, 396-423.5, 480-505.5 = 1.3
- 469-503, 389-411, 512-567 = 0.9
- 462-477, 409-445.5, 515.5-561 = 0.6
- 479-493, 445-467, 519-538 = 0.4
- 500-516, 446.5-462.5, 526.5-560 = -0.8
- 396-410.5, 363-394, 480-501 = 0.7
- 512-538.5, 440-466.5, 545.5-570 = -3.7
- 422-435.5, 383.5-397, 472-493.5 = 0.6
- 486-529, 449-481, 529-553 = -1.5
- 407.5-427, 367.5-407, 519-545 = 1.0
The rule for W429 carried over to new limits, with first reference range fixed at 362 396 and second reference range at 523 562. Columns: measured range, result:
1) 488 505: 0.01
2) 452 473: 0.10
